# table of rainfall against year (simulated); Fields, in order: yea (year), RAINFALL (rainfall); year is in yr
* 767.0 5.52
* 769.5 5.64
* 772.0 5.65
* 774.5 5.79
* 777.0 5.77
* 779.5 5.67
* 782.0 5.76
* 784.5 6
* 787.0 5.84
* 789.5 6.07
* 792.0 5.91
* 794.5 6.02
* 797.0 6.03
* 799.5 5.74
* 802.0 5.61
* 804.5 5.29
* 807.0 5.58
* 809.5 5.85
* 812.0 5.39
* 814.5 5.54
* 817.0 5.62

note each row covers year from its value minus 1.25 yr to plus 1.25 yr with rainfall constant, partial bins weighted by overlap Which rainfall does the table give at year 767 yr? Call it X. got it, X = 5.52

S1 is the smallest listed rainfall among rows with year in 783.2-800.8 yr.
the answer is 5.74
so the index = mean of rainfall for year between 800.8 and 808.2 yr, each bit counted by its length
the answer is 5.49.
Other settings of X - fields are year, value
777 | 5.77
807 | 5.58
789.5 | 6.07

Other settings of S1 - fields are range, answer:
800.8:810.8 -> 5.29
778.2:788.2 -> 5.67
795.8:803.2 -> 5.61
